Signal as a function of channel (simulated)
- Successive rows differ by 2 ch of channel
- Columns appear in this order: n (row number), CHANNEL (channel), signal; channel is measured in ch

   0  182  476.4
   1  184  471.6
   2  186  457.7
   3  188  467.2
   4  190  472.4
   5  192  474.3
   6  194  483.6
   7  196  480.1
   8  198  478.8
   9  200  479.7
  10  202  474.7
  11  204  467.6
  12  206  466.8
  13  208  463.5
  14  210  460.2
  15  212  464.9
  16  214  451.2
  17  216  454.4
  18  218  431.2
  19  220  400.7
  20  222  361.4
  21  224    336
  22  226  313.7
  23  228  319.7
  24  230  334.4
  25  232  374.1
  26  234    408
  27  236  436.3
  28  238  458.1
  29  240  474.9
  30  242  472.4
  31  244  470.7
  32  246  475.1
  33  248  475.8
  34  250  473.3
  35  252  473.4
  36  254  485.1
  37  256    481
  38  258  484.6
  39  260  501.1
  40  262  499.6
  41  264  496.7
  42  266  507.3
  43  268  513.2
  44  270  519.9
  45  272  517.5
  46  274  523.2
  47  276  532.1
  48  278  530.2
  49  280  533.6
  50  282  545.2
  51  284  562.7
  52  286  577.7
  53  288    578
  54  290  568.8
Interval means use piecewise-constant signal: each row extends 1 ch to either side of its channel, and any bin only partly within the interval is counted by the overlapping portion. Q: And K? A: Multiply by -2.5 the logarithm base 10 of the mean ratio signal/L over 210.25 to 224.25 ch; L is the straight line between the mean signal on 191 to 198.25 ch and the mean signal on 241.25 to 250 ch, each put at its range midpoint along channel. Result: 0.135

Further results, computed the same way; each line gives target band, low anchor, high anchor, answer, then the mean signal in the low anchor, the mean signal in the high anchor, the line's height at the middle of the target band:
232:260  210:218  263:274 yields 0.054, 454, 512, 488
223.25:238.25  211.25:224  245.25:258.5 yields 0.198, 419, 478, 442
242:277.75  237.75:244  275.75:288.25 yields 0.025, 470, 551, 507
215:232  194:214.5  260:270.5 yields 0.287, 470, 506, 481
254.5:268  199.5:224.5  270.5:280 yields 0.025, 441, 526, 507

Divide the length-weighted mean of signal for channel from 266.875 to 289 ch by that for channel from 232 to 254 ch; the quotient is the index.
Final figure 1.18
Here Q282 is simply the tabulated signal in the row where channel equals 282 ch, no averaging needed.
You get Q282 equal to 545.2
